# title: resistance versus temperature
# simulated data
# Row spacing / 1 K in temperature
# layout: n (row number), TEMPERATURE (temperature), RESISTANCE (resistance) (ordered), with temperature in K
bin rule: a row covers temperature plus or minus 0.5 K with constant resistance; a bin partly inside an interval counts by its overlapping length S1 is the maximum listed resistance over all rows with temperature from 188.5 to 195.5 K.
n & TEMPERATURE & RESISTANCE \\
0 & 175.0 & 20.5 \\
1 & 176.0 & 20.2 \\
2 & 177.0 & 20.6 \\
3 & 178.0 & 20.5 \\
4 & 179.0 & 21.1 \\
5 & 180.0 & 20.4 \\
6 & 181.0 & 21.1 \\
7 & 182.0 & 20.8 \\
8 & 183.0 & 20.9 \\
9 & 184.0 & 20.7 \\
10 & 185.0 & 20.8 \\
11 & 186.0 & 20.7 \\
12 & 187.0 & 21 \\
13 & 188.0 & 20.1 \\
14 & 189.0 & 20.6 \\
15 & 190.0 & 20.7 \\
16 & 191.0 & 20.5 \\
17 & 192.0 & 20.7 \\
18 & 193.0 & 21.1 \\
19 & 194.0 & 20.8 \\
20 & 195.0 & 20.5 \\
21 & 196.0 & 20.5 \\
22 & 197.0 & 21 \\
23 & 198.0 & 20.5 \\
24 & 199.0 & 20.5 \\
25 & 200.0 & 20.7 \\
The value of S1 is 21.1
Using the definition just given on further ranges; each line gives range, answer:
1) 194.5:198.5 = 21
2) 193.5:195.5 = 20.8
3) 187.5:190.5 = 20.7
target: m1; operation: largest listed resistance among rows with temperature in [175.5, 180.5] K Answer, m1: 21.1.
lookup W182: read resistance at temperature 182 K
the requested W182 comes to 20.8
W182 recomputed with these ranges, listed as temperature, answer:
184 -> 20.7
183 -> 20.9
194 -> 20.8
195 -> 20.5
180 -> 20.4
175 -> 20.5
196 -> 20.5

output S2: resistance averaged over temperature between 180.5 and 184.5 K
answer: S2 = 20.9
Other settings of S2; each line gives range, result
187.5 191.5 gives 20.5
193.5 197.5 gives 20.7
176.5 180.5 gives 20.6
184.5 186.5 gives 20.8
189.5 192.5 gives 20.6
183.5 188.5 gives 20.7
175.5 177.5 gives 20.4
